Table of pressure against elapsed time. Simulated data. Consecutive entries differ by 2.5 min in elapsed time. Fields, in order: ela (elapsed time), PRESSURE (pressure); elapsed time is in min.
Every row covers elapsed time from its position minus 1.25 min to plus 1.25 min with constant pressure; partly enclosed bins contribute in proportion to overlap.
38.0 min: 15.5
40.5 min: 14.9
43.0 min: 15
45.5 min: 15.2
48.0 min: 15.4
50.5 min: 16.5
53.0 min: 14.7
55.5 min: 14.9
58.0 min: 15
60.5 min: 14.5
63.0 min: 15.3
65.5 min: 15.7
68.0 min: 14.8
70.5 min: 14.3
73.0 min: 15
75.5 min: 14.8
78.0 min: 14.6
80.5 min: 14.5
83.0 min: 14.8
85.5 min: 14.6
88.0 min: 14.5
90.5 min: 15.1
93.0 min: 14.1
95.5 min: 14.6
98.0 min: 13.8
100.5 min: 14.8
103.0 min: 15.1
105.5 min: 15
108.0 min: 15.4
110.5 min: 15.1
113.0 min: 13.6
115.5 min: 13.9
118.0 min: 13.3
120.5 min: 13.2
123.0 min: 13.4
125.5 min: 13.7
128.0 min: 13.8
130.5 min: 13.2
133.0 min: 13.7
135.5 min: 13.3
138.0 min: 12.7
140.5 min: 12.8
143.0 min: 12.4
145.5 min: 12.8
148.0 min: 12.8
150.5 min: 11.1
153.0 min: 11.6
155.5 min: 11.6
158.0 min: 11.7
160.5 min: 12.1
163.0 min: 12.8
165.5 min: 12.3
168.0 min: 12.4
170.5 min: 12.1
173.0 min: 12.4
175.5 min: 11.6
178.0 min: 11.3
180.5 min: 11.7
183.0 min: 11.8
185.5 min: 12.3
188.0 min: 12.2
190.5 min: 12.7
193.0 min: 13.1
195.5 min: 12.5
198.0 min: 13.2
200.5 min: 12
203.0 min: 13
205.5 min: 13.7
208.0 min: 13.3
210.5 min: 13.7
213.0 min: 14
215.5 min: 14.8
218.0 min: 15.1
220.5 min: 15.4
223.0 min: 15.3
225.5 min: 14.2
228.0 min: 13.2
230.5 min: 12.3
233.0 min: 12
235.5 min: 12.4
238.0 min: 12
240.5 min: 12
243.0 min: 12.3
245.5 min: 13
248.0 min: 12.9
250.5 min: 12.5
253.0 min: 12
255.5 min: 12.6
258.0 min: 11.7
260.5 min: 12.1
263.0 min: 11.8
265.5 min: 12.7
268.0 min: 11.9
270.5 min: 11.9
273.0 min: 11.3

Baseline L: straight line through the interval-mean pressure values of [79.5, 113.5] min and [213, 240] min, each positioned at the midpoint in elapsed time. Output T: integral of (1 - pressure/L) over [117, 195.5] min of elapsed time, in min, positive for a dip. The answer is 9.3 min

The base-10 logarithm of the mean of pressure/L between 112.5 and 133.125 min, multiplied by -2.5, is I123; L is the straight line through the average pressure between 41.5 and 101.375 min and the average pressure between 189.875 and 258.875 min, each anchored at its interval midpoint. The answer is 0.058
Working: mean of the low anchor 14.9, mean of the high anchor 13.1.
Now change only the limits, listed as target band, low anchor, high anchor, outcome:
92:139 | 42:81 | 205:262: 0.03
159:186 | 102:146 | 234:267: 0.09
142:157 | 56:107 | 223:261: 0.15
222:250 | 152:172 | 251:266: -0.06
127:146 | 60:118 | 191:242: 0.09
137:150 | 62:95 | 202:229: 0.15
